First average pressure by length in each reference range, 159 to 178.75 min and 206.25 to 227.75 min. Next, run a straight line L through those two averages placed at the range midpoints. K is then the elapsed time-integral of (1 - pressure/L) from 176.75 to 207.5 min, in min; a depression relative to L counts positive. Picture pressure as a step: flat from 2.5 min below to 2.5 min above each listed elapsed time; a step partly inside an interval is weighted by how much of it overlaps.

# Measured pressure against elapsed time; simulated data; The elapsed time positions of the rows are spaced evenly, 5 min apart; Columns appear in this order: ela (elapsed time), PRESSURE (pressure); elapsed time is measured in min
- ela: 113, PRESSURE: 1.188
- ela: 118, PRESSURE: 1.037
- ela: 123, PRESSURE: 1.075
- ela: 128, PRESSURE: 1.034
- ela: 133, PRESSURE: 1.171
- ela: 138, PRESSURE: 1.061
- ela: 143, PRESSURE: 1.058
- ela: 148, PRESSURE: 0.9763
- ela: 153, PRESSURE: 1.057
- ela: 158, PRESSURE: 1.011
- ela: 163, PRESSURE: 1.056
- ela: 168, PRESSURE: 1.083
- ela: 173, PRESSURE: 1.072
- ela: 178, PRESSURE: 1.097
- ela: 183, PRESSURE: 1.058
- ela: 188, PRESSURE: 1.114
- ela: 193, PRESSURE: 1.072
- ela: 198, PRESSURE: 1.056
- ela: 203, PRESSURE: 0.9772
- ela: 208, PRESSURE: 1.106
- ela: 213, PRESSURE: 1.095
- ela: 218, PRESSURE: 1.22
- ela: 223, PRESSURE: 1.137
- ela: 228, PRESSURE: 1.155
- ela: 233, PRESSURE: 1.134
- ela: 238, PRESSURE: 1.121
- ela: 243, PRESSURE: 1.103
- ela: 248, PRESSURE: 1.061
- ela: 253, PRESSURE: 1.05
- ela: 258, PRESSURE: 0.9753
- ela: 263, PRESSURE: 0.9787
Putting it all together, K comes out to 1.1 min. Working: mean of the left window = 1.07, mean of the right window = 1.14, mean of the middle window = 1.06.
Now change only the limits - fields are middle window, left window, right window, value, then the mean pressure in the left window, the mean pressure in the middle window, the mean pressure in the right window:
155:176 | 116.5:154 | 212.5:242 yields 0.6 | 1.06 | 1.06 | 1.14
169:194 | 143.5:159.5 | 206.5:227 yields -0.2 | 1.02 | 1.08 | 1.14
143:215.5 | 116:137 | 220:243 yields 3.1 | 1.08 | 1.06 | 1.13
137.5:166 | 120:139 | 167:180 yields 1.3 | 1.09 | 1.04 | 1.08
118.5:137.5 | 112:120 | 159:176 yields 0.2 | 1.1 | 1.08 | 1.07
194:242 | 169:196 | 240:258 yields -1.8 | 1.08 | 1.11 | 1.06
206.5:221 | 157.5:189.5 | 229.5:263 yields -1.0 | 1.07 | 1.14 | 1.07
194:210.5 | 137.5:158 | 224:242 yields 0.7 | 1.03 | 1.05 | 1.13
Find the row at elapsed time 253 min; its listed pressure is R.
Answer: 1.05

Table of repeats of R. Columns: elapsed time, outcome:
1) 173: 1.072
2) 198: 1.056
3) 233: 1.134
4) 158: 1.011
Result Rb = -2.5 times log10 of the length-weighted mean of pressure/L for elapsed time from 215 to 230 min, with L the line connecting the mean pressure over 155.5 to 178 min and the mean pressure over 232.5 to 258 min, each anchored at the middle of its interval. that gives -0.09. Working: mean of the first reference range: 1.06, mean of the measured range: 1.17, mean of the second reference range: 1.08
